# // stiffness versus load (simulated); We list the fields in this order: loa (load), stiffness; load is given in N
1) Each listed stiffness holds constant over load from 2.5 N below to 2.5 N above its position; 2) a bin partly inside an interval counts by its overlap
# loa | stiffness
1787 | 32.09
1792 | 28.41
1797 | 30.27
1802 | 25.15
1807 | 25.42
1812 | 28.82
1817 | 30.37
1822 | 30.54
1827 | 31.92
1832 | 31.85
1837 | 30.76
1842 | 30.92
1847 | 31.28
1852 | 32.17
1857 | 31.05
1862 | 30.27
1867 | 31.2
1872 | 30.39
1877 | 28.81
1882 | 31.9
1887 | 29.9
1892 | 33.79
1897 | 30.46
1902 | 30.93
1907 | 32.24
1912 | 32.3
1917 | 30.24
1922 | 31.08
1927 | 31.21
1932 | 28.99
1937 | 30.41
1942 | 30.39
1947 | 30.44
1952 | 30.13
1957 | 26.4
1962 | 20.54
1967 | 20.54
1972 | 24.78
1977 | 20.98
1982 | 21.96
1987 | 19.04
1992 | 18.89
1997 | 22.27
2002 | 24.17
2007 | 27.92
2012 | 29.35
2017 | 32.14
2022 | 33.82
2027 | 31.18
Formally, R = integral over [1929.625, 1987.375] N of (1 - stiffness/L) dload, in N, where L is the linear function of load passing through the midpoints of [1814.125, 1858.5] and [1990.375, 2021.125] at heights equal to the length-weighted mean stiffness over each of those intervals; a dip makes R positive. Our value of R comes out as 4.6 N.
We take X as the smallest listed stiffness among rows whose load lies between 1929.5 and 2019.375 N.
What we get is 18.89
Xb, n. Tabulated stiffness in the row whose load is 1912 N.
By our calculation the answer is 32.3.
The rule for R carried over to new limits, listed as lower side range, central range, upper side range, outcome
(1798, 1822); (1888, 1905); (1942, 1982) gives -3.4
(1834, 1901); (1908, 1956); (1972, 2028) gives -3.8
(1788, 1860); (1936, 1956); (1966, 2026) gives -2.8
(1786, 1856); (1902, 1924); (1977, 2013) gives -4.3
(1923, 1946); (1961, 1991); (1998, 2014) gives 7.4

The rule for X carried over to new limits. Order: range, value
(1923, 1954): 28.99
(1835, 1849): 30.76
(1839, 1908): 28.81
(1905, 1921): 30.24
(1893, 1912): 30.46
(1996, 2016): 22.27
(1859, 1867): 30.27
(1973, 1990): 19.04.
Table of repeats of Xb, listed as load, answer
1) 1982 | 21.96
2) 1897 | 30.46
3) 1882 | 31.9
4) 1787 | 32.09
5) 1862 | 30.27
